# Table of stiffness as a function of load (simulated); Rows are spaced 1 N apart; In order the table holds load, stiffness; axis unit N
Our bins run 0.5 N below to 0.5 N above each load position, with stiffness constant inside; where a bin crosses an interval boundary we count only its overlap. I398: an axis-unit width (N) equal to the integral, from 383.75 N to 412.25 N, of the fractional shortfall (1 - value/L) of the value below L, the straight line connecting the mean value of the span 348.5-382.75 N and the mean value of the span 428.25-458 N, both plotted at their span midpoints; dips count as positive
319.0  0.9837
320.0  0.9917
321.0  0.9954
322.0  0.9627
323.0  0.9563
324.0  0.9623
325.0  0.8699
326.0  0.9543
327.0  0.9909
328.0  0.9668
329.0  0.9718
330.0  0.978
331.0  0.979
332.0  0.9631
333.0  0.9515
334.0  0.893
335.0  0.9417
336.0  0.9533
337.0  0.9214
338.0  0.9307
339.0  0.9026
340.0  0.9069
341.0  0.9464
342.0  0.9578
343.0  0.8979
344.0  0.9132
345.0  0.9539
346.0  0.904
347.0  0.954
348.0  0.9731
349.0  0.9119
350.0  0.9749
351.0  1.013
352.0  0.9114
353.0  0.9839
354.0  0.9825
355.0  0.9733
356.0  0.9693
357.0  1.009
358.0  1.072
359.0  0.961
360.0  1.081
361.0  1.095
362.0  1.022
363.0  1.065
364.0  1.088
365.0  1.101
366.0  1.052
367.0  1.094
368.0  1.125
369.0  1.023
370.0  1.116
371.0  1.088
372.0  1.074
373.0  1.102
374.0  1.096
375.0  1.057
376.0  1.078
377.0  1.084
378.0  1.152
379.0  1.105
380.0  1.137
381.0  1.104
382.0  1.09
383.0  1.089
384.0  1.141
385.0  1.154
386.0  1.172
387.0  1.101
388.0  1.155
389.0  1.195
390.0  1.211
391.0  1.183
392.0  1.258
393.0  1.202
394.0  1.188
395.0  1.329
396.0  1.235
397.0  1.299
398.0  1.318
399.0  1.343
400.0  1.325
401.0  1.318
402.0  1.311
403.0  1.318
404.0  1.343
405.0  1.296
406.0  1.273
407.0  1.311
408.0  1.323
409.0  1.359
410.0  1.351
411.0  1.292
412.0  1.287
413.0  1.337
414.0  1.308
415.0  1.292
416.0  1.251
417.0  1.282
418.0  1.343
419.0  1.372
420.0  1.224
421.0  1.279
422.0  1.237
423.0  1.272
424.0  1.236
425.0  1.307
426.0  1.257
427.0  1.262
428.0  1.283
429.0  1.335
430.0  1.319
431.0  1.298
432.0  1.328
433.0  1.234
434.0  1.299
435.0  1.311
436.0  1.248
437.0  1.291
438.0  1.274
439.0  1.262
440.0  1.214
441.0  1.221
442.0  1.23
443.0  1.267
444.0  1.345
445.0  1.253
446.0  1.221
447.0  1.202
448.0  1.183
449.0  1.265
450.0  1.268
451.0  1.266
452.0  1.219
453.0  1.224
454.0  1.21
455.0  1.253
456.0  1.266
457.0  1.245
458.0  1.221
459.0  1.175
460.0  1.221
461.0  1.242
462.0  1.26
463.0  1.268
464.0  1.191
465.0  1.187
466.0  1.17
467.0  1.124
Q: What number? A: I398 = -3.1 N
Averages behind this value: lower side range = 1.05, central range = 1.26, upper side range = 1.26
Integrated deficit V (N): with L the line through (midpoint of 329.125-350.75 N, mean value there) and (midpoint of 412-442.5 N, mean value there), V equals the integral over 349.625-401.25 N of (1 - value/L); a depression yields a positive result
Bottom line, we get -1.7 N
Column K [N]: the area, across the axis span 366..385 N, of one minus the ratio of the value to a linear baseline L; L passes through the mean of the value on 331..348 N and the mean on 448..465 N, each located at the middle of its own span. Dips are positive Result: -1.33 N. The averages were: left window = 0.933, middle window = 1.1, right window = 1.23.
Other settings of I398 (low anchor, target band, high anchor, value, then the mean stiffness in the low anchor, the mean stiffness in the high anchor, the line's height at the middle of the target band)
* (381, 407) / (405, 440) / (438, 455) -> -1.5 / 1.23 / 1.24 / 1.24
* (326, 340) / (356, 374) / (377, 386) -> -0.1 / 0.948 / 1.12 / 1.06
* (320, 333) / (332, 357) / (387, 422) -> 2.2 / 0.963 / 1.28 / 1.04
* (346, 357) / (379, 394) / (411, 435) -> -0.4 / 0.964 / 1.29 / 1.12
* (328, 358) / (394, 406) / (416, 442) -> -1.4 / 0.951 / 1.28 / 1.17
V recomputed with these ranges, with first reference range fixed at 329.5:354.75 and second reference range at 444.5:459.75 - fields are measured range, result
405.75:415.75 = -1.7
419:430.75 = -1.2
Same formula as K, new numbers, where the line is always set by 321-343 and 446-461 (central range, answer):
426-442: -1.2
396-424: -4.4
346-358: 0.3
